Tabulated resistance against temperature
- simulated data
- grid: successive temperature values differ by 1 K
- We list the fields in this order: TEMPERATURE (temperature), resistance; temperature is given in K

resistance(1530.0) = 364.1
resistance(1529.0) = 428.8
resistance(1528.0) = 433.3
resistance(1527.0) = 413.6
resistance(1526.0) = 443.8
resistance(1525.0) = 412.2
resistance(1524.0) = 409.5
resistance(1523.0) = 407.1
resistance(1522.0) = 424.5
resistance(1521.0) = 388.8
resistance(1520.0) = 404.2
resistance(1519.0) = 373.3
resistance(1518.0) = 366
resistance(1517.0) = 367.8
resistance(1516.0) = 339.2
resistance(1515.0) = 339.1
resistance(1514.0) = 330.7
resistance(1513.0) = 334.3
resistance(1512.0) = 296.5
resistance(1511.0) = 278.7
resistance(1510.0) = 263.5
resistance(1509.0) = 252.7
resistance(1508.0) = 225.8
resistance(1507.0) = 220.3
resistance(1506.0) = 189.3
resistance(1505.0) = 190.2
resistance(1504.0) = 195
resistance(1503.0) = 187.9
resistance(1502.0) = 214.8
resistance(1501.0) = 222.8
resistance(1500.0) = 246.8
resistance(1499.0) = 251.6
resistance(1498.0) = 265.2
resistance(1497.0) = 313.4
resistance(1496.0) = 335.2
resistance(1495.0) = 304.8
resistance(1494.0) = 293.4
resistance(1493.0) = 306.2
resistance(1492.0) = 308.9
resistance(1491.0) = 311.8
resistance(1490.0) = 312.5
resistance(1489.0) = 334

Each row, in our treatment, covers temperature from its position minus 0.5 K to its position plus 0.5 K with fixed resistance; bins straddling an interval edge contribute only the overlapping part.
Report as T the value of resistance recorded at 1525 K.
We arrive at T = 412.2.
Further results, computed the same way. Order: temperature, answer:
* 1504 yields 195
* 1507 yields 220.3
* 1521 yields 388.8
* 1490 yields 312.5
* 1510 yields 263.5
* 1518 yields 366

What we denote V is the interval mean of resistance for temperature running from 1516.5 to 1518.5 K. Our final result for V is 367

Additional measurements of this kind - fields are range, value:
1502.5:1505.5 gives 191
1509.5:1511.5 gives 271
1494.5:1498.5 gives 305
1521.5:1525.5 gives 413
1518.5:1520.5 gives 389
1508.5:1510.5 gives 258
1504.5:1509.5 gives 216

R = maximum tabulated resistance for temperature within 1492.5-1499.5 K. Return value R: 335.2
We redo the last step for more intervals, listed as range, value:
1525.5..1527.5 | 443.8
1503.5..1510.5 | 263.5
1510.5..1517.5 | 367.8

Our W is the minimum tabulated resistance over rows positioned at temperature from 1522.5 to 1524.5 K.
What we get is 407.1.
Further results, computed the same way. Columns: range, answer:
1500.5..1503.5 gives 187.9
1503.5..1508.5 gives 189.3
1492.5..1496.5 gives 293.4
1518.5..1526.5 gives 373.3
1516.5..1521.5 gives 366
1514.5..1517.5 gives 339.1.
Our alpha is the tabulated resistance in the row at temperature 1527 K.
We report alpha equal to 413.6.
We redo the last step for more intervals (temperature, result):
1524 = 409.5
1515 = 339.1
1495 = 304.8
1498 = 265.2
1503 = 187.9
